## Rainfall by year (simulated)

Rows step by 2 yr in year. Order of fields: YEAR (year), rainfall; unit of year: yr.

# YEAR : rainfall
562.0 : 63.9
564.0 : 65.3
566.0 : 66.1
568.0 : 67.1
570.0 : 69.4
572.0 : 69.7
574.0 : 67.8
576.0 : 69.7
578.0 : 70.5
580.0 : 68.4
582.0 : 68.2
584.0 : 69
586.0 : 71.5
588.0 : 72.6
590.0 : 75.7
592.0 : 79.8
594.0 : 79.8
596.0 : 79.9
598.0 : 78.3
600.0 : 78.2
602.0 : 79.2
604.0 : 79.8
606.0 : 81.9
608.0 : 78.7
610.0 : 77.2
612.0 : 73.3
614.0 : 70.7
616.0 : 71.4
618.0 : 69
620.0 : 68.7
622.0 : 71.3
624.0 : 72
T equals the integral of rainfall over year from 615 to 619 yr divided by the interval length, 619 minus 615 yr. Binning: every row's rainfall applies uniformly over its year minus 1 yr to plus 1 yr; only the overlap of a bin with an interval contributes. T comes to 70.2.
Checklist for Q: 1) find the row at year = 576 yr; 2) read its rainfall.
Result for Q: 69.7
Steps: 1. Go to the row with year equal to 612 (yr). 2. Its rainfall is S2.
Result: 73.3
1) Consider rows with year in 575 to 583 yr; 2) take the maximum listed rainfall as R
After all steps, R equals 70.5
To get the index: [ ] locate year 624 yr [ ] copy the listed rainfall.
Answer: 72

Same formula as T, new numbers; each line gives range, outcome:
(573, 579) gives 69.3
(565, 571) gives 67.5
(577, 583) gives 69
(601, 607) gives 80.3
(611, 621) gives 70.6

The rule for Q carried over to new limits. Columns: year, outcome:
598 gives 78.3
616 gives 71.4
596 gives 79.9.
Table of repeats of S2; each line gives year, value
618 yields 69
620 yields 68.7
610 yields 77.2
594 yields 79.8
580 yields 68.4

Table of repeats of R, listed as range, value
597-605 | 79.8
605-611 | 81.9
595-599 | 79.9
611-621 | 73.3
